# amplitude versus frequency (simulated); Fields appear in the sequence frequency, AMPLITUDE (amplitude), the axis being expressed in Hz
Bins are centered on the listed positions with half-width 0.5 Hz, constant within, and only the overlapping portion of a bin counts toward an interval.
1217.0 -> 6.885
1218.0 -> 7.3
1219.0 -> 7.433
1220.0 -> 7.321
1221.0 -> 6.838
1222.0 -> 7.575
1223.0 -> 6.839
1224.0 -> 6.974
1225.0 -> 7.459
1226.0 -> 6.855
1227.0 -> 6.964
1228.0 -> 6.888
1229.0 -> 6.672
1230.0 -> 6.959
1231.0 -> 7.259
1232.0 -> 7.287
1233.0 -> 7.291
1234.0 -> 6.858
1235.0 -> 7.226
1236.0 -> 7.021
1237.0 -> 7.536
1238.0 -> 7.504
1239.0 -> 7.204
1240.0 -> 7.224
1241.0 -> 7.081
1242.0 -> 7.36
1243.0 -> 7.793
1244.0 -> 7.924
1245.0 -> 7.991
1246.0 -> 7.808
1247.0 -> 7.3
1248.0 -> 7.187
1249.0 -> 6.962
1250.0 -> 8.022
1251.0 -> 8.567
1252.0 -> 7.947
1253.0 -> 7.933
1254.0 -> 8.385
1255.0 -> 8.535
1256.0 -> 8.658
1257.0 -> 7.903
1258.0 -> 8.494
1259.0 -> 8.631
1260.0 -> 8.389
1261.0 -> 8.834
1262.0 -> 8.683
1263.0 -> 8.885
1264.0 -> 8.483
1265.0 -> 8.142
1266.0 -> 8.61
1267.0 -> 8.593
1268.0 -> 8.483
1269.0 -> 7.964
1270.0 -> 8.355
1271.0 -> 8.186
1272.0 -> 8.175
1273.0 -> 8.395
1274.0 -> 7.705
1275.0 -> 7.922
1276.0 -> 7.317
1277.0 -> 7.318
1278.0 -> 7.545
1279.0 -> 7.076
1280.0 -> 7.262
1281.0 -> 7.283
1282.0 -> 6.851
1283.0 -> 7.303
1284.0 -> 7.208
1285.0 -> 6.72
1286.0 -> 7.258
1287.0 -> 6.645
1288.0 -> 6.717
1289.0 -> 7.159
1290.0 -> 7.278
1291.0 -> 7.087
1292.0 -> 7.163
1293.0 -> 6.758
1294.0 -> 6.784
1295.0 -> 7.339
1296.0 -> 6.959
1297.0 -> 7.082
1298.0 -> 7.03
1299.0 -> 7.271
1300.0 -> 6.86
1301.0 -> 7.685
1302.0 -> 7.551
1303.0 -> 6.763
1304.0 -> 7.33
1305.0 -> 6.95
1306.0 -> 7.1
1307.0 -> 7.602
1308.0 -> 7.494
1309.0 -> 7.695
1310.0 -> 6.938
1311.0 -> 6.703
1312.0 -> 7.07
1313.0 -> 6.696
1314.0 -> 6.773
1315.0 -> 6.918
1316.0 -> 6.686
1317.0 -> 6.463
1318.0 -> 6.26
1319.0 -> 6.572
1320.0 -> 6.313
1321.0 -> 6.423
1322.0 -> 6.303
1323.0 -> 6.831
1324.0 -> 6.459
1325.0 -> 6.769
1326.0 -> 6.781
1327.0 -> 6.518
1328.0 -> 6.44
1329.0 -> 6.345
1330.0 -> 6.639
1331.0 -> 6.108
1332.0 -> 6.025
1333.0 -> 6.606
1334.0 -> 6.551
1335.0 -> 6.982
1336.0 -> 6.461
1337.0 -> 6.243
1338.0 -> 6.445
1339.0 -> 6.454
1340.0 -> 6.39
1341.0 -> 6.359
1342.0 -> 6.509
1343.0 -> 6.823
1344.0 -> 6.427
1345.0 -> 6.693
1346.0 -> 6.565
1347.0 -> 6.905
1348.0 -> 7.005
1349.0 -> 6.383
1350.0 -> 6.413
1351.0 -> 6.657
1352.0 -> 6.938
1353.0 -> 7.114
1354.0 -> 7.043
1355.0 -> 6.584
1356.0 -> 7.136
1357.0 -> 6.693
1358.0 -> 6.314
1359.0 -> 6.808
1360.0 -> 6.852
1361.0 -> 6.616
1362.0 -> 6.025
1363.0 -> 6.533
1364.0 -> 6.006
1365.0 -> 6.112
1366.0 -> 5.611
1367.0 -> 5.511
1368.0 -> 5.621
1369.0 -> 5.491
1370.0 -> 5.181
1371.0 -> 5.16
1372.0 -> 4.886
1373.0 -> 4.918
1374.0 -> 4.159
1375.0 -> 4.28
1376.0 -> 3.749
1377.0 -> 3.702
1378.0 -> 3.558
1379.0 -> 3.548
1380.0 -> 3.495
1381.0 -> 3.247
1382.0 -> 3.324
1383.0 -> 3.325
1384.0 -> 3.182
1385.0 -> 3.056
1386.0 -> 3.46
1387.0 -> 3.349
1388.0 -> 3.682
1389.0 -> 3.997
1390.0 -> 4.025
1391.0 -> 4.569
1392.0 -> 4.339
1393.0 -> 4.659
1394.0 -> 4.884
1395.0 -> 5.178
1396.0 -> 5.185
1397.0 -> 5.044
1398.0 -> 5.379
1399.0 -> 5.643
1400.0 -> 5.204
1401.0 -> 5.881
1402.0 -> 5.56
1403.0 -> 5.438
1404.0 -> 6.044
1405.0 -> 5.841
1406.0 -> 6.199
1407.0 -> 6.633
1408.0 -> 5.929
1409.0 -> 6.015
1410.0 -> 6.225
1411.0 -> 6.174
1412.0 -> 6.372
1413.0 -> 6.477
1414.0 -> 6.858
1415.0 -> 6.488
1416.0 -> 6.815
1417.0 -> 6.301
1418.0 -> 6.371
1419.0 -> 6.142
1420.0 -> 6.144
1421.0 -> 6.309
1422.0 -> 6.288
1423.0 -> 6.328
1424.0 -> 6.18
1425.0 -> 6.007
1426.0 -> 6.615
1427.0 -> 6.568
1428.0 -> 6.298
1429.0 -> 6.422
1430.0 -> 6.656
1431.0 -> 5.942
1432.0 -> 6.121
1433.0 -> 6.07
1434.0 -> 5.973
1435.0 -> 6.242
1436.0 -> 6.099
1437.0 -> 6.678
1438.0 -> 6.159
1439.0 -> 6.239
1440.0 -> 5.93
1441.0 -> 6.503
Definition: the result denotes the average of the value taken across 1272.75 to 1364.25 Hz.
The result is 6.85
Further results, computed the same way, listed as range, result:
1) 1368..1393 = 4.03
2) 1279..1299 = 7.05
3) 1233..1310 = 7.6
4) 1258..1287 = 7.9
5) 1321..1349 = 6.54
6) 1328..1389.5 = 5.62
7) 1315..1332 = 6.49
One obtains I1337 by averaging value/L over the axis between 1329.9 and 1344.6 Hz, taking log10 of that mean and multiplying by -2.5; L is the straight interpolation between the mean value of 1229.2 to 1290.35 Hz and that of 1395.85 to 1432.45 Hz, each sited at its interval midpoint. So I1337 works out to 0.07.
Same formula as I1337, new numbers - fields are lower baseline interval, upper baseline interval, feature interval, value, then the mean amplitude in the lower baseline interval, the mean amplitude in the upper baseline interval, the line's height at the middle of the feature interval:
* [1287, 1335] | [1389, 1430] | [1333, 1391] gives 0.16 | 6.85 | 5.86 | 6.34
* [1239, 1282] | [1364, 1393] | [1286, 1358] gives -0.14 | 7.96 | 4.27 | 6.04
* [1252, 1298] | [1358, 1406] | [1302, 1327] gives -0.03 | 7.74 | 4.87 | 6.68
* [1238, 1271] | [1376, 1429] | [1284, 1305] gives 0.03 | 8.07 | 5.26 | 7.31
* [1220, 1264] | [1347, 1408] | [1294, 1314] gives -0.10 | 7.63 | 5.26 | 6.54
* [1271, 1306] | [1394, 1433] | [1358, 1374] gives 0.13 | 7.24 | 6.07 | 6.51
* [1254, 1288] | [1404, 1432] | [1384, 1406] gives 0.34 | 7.92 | 6.31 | 6.56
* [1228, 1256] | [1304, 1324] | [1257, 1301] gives -0.07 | 7.52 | 6.83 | 7.17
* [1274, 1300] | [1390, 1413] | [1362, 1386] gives 0.30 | 7.14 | 5.55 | 5.93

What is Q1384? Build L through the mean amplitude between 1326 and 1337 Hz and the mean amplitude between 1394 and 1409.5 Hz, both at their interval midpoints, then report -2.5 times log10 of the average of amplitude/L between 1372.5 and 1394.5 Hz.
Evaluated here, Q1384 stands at 0.46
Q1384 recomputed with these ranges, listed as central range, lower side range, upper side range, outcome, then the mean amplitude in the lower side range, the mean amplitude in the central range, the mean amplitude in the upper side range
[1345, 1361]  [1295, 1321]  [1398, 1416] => -0.031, 6.99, 6.75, 6.06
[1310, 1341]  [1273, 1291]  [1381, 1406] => -0.058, 7.24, 6.54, 4.6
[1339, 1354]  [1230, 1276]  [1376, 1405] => -0.208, 7.91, 6.66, 4.37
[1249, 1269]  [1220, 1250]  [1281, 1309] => -0.165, 7.25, 8.38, 7.12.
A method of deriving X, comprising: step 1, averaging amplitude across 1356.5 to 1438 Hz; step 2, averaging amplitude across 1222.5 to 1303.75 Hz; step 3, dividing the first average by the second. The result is 0.72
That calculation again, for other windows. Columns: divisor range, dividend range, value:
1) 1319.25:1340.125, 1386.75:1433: 0.89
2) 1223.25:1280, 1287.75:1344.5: 0.88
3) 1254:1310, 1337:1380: 0.78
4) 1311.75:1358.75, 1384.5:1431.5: 0.86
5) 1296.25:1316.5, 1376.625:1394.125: 0.52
